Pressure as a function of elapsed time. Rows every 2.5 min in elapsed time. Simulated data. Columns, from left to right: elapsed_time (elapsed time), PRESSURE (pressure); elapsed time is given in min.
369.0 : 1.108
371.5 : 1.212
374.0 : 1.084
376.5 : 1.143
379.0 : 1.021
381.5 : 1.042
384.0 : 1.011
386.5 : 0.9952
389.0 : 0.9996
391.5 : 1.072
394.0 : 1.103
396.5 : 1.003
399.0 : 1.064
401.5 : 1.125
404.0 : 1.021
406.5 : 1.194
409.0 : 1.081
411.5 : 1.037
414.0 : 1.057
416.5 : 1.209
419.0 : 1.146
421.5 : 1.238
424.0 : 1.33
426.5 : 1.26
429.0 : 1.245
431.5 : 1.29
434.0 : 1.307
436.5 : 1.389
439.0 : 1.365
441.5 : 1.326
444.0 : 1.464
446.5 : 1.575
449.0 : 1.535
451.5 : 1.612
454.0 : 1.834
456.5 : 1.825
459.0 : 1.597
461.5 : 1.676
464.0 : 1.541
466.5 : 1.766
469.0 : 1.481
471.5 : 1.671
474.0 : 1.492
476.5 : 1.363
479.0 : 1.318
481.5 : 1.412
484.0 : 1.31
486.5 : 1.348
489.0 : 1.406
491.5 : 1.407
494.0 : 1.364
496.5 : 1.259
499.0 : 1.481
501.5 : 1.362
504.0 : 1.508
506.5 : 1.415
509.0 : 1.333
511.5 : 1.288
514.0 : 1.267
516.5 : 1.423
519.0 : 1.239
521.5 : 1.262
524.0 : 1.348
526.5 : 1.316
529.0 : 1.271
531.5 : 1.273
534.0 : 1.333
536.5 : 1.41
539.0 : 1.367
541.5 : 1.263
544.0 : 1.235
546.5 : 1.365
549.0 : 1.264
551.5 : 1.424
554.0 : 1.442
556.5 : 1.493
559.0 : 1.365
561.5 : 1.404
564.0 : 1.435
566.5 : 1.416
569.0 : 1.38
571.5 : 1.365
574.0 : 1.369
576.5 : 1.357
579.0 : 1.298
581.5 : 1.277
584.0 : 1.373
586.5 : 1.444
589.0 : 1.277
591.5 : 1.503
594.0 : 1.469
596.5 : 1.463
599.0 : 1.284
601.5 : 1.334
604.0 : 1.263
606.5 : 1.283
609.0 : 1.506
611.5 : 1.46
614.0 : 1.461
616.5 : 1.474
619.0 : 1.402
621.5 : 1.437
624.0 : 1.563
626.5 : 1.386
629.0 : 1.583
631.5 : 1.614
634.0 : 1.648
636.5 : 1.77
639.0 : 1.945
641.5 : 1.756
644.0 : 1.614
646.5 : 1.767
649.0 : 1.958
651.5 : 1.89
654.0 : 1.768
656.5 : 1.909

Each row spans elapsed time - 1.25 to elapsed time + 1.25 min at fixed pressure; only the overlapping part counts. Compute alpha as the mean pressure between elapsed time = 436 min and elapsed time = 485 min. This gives 1.53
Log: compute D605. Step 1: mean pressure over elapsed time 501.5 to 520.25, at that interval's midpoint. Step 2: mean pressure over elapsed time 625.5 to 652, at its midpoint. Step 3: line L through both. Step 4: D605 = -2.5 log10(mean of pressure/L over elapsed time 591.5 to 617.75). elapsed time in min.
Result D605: 0.156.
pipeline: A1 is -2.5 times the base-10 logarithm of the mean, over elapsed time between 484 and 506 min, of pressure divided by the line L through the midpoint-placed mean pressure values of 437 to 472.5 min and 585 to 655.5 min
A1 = 0.138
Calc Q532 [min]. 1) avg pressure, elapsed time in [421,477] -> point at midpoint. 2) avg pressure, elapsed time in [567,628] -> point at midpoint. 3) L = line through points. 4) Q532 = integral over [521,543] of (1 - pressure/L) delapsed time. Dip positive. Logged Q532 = 1.8 min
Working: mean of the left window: 1.49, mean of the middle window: 1.32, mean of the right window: 1.39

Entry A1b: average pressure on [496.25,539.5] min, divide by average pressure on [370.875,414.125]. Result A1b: 1.26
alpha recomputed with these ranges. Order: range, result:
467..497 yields 1.42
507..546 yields 1.31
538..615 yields 1.38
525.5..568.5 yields 1.36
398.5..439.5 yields 1.2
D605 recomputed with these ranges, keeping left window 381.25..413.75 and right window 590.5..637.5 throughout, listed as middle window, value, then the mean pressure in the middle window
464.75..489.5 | -0.21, 1.46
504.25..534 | -0.03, 1.32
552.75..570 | -0.04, 1.42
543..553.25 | 0.01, 1.33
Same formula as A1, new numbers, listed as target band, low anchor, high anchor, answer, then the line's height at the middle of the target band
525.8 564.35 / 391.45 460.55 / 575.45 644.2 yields 0.05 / 1.41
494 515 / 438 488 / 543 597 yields 0.08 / 1.47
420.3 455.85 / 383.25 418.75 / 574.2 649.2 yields -0.23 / 1.15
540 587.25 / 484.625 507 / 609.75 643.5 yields 0.09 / 1.49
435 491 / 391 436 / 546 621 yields -0.23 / 1.23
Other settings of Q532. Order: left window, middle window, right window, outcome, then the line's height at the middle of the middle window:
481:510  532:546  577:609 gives 0.53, 1.37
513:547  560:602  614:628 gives 0.36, 1.39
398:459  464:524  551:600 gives -2.17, 1.35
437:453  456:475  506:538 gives -2.47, 1.44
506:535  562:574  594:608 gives -0.61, 1.33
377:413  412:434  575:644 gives -2.16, 1.11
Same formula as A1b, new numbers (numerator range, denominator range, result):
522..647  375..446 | 1.22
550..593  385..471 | 1.05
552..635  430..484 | 0.94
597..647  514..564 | 1.13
